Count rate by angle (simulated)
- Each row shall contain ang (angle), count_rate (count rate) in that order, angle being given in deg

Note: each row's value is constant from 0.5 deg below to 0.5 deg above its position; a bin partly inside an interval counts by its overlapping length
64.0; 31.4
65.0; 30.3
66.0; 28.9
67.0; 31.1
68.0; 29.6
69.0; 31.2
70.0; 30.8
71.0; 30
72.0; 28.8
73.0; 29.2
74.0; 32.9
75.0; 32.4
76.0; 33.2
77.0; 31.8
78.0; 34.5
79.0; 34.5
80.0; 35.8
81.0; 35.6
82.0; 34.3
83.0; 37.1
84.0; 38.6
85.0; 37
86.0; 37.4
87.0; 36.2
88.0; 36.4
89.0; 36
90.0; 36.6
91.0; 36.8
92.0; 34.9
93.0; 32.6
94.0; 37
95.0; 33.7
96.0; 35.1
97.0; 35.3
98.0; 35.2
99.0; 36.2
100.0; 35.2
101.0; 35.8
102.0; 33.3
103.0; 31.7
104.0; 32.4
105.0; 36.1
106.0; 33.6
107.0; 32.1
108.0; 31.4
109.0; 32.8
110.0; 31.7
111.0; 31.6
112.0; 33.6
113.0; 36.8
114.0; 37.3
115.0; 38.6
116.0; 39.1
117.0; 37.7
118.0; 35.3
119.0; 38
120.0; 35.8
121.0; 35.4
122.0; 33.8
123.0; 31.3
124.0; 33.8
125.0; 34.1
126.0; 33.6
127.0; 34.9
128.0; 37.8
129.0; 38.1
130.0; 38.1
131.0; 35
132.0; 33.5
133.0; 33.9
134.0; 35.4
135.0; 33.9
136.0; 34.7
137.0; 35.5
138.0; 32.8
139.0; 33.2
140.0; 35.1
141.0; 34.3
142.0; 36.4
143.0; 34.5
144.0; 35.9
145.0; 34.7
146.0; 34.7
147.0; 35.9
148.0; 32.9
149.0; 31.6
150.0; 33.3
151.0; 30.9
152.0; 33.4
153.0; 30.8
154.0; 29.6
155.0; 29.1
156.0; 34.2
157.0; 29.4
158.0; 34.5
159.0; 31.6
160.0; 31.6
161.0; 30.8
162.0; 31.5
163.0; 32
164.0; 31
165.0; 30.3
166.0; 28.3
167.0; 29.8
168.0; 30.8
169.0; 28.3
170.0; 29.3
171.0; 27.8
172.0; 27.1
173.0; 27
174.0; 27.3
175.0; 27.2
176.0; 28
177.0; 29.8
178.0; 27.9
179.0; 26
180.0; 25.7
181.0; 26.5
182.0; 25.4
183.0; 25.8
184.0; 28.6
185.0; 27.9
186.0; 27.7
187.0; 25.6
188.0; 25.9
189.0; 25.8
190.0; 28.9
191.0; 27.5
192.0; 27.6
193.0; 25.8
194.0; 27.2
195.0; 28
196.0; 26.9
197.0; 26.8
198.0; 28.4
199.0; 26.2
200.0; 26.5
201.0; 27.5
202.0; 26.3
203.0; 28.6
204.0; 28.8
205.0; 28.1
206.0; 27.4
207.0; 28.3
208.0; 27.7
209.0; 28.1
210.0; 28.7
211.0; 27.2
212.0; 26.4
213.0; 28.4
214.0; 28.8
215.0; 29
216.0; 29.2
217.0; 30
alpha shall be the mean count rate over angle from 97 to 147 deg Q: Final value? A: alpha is 34.8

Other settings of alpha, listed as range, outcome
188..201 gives 27.1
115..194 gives 31.6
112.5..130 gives 36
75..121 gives 35.1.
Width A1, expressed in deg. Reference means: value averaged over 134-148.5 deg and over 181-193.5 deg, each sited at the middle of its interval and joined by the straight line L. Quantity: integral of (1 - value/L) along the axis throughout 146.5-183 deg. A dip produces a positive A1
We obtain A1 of 1.00 deg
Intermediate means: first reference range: 34.6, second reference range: 26.9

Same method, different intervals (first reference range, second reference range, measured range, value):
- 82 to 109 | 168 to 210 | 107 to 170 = -4.08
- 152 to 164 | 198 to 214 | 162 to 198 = 2.31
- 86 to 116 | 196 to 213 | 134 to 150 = -1.23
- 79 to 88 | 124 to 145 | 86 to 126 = 0.98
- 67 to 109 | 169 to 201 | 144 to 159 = -1.53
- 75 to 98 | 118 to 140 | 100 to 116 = 0.47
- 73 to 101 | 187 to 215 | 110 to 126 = -1.08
